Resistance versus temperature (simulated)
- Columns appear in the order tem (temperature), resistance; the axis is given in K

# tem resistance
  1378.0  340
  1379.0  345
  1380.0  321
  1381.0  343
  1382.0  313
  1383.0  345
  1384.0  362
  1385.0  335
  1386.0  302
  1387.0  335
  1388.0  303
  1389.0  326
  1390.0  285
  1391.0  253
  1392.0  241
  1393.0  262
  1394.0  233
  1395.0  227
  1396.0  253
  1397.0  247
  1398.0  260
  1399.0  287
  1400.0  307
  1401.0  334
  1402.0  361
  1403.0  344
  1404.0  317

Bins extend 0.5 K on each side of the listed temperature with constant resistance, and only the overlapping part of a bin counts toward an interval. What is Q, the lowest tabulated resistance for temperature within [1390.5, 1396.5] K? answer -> 227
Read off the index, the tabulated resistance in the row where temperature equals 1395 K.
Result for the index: 227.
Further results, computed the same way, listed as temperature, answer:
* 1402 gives 361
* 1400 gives 307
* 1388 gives 303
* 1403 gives 344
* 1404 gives 317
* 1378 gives 340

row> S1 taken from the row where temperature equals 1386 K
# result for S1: 302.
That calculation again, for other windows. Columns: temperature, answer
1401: 334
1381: 343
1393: 262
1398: 260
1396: 253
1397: 247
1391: 253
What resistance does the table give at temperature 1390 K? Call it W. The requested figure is 285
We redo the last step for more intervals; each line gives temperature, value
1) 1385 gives 335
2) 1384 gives 362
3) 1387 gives 335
